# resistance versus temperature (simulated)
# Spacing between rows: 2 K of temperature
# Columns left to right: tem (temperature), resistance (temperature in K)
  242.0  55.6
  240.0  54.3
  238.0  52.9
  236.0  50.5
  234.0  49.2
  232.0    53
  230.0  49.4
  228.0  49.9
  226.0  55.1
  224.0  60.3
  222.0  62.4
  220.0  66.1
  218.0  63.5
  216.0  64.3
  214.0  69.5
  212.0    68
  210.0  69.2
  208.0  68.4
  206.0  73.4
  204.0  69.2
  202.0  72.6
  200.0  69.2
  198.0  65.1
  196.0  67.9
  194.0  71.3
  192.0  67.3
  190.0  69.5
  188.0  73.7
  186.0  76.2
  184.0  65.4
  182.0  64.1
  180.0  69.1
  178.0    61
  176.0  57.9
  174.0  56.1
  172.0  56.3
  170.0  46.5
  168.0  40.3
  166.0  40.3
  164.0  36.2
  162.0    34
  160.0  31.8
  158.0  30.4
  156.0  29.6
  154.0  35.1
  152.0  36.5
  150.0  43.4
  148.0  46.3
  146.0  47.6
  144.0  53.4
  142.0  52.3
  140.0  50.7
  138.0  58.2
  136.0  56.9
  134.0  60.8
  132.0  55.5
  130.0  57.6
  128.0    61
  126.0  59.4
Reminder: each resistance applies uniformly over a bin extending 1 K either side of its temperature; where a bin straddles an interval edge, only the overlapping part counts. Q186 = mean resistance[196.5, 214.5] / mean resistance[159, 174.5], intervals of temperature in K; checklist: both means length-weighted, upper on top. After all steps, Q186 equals 1.6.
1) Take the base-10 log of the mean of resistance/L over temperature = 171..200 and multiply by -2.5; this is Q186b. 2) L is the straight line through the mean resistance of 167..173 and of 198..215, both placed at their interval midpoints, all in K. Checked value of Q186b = -0.16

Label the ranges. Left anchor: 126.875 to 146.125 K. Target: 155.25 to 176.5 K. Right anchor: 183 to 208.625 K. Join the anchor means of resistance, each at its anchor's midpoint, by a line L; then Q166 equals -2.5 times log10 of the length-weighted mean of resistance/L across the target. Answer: 0.45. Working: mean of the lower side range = 55.8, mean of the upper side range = 70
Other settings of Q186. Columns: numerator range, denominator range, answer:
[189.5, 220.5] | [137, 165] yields 1.64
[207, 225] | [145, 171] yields 1.72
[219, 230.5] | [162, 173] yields 1.34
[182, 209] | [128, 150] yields 1.30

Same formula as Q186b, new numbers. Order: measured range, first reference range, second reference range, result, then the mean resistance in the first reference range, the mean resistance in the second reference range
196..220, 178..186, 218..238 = -0.134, 66.8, 55.4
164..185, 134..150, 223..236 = -0.049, 52.2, 52.6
